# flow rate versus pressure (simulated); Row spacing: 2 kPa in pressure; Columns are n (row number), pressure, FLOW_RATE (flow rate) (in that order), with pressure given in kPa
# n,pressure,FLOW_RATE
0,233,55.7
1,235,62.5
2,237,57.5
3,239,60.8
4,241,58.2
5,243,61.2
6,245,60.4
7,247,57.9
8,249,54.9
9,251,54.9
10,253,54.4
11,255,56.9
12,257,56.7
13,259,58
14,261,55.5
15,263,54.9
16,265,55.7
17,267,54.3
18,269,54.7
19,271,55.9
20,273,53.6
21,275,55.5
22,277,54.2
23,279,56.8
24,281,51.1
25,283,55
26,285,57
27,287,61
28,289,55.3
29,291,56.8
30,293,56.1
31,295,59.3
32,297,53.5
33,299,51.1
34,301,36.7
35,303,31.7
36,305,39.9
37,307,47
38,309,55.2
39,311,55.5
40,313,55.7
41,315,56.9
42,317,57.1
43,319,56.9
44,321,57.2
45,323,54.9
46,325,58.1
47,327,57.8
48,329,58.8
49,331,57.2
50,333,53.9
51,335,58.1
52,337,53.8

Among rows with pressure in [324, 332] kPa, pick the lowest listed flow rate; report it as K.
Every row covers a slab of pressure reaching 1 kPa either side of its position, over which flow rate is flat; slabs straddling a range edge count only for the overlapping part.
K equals 57.2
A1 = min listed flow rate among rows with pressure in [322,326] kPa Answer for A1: 54.9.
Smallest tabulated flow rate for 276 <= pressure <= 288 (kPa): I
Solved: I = 51.1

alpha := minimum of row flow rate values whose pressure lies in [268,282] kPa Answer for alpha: 51.1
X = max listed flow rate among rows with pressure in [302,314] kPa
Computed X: 55.7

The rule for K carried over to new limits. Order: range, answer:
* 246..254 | 54.4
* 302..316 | 31.7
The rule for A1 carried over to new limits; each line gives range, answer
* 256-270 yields 54.3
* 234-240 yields 57.5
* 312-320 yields 55.7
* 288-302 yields 36.7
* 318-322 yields 56.9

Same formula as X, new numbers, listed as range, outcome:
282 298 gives 61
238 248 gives 61.2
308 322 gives 57.2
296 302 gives 53.5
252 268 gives 58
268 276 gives 55.9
